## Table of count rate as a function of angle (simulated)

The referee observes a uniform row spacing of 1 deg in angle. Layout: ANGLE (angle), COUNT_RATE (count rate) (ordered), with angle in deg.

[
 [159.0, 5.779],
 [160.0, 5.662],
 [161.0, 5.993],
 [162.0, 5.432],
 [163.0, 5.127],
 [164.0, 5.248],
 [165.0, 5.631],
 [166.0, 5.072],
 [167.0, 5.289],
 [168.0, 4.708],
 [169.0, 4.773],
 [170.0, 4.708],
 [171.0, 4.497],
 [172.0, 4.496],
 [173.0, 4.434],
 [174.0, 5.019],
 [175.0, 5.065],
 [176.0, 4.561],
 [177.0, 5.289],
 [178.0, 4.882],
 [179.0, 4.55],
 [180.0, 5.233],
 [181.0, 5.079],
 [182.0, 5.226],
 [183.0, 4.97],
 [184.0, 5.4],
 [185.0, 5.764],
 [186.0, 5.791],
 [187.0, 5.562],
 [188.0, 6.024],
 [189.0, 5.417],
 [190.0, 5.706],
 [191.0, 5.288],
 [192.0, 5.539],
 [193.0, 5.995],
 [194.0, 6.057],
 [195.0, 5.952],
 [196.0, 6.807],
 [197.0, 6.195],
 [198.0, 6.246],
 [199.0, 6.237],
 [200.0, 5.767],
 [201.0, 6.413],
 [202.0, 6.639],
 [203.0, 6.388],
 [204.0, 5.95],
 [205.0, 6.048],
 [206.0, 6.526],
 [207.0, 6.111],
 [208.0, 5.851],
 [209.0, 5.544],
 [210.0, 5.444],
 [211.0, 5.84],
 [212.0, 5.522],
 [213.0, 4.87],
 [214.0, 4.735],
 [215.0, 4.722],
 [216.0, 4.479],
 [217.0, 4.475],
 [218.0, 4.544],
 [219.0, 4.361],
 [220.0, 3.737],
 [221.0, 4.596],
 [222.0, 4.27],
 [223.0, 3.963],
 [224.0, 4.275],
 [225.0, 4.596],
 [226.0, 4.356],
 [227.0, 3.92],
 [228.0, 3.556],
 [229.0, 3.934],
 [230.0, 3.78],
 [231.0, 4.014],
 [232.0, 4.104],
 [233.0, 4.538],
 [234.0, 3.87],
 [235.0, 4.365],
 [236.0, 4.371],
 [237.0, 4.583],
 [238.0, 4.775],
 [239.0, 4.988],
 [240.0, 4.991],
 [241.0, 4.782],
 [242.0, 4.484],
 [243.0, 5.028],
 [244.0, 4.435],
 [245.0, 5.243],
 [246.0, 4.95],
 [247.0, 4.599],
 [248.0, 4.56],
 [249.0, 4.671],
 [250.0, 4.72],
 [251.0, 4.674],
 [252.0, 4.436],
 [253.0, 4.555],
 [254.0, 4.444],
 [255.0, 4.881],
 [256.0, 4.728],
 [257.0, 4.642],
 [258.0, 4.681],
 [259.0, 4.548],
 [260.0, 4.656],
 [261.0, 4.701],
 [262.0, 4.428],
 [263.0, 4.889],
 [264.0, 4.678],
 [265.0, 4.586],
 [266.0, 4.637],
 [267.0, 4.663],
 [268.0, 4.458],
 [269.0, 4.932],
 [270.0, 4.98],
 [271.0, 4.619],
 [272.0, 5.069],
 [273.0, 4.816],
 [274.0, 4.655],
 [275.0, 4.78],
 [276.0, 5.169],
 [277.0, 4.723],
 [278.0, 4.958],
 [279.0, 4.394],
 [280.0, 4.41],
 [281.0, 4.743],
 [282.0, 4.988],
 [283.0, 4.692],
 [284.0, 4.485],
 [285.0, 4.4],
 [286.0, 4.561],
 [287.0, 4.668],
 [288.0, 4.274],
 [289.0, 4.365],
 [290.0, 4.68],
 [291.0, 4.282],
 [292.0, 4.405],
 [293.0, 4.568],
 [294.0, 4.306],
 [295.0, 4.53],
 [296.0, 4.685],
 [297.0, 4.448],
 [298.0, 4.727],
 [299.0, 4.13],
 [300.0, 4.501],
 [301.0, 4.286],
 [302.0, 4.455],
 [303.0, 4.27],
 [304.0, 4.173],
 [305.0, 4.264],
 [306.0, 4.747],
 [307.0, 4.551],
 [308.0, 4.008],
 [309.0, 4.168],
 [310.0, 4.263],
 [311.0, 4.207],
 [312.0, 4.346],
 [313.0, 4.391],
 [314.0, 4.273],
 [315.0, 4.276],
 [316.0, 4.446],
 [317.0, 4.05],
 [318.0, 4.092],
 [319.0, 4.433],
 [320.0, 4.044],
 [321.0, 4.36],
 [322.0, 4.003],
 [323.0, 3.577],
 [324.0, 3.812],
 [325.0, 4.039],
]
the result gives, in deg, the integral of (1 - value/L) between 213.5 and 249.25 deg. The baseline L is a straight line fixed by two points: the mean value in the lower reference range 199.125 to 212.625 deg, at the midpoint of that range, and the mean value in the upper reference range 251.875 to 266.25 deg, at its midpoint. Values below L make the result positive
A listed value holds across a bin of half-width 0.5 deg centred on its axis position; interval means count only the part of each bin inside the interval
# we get 5.98 deg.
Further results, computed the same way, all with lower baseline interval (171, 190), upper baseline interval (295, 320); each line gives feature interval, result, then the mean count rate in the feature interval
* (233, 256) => 0.4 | 4.65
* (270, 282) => -0.6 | 4.78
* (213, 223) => 1.0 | 4.43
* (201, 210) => -2.0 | 6.11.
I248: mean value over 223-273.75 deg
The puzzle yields 4.56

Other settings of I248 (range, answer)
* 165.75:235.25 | 5.12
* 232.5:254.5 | 4.64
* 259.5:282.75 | 4.74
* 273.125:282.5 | 4.76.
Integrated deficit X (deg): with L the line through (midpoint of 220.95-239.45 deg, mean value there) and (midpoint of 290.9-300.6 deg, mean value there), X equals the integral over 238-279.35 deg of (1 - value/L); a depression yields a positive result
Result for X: -3.7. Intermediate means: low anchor 4.25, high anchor 4.46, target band 4.73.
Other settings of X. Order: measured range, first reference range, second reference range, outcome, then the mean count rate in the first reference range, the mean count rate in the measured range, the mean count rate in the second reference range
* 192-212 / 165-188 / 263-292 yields -4.5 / 5.05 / 6.08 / 4.67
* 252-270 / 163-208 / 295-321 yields 0.5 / 5.51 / 4.66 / 4.33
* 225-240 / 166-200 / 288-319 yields 2.1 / 5.36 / 4.26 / 4.36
